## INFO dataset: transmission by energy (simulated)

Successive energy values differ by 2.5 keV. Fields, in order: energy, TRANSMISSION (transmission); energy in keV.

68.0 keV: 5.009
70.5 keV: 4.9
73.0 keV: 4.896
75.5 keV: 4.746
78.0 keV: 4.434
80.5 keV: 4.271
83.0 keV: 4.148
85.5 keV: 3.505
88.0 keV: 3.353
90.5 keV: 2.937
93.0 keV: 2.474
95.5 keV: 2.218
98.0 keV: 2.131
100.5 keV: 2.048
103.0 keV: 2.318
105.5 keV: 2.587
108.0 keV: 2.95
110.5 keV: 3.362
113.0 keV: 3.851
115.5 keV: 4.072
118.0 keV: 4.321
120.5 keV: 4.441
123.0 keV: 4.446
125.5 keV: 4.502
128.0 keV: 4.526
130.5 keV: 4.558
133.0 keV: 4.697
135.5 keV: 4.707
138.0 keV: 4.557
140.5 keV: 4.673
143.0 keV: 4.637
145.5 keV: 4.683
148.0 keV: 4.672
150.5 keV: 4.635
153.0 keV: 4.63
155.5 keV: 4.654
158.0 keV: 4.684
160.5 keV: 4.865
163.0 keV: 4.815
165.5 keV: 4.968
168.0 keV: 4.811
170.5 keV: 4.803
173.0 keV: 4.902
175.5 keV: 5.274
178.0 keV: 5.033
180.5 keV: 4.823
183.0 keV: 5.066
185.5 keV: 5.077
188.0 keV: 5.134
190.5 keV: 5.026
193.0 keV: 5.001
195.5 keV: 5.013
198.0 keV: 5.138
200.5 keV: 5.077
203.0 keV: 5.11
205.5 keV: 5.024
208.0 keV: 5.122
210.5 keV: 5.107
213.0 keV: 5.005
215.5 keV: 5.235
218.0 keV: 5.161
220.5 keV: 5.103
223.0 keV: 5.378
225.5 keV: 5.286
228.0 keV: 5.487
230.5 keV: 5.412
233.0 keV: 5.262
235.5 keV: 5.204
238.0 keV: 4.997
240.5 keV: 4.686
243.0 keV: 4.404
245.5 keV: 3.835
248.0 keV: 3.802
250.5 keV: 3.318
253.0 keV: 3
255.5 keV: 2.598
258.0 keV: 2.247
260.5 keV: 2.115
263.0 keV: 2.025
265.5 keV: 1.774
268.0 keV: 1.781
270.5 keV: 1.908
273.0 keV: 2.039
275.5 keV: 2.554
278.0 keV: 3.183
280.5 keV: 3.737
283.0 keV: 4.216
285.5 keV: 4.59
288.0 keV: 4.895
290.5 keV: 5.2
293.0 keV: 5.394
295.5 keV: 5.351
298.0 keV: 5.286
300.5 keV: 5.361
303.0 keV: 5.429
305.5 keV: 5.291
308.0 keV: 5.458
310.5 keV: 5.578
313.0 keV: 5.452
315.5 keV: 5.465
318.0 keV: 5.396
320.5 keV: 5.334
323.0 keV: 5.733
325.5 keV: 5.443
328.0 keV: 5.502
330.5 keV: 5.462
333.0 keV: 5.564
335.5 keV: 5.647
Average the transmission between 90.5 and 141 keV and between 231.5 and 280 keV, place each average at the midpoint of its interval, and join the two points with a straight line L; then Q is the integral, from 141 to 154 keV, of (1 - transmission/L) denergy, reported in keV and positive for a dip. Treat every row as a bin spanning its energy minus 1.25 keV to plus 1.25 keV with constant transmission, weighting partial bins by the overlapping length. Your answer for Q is -4.1 keV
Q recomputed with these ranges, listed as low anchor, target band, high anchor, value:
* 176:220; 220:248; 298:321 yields 1.3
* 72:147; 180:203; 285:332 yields -3.0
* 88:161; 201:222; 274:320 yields -3.4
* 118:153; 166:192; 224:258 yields -3.0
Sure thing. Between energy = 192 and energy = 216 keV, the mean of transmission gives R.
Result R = 5.08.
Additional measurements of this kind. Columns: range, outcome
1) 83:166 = 3.95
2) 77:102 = 3.13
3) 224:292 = 3.7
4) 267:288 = 3.13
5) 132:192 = 4.83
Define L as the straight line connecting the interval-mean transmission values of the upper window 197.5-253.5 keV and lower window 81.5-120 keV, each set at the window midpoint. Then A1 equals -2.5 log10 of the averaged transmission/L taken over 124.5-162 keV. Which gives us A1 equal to -0.246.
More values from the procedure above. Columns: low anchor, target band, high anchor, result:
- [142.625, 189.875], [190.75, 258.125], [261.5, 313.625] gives -0.05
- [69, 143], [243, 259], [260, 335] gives 0.30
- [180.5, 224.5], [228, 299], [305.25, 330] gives 0.37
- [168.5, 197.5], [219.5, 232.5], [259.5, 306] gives -0.19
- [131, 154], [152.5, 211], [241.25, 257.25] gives -0.18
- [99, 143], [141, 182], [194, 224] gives -0.08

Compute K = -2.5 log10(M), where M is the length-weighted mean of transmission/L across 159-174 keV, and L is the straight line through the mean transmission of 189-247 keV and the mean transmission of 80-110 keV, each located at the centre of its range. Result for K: -0.17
